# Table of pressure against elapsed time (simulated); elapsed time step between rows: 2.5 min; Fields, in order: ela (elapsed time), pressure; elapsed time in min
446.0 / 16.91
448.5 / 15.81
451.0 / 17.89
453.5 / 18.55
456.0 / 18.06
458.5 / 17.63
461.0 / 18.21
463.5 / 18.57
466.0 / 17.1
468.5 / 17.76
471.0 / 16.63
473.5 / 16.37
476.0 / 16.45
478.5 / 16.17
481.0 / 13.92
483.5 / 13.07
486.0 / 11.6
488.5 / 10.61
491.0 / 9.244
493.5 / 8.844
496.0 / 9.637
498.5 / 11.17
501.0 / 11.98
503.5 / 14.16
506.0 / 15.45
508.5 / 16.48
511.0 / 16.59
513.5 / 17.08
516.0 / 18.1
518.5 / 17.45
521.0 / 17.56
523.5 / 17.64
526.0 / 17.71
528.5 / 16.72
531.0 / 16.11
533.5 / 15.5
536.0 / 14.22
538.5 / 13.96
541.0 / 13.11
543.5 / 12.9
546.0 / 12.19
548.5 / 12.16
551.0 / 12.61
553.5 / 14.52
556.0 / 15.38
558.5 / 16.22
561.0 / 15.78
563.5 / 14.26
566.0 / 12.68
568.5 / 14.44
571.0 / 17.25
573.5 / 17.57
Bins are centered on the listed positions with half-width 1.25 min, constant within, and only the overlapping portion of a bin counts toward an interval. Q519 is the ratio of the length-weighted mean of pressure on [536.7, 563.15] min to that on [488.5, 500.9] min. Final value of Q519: 1.39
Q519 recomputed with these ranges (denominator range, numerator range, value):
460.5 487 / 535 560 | 0.86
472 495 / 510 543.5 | 1.25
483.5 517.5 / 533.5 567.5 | 1.06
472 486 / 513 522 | 1.18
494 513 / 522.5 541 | 1.16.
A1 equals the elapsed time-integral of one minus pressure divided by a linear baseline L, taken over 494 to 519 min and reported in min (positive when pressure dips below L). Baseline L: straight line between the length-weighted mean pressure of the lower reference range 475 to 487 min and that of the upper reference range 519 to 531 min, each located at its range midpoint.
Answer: 2.4 min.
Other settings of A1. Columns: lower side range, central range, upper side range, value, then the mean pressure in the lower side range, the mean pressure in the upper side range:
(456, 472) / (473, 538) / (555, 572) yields 7.8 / 17.7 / 15.1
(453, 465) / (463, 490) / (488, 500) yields -2.0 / 18.2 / 9.9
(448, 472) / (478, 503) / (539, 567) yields 7.4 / 17.7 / 13.8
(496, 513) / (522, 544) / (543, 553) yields -3.9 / 14.1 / 12.6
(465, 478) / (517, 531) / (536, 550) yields -3.3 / 16.8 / 13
